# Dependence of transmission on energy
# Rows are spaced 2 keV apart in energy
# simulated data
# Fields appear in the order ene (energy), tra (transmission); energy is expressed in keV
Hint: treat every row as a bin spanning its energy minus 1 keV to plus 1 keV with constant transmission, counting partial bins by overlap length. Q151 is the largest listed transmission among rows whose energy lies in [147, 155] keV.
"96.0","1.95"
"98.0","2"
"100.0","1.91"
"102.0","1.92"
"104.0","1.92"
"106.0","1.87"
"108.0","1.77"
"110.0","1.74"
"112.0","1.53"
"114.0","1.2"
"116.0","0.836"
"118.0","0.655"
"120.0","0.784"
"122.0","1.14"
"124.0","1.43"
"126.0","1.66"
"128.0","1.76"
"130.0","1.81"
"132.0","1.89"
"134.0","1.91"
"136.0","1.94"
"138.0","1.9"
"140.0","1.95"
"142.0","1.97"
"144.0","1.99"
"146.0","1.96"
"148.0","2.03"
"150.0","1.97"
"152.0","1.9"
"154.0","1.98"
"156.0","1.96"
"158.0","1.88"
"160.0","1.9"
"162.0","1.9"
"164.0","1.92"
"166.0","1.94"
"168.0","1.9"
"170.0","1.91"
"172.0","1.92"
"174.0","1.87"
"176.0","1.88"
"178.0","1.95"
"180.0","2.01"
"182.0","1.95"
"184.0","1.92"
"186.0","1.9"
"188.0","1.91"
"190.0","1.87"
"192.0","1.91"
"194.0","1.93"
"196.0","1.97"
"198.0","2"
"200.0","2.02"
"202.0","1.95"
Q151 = 2.03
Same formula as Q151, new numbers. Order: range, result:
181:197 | 1.97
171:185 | 2.01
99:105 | 1.92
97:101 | 2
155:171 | 1.96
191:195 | 1.93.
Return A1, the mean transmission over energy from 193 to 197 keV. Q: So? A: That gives 1.95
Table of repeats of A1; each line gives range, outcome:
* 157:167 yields 1.91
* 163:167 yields 1.93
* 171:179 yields 1.91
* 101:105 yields 1.92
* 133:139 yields 1.92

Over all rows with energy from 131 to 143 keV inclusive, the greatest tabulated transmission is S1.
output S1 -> 1.97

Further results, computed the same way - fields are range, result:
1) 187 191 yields 1.91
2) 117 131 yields 1.81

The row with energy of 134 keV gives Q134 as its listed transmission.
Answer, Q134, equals 1.91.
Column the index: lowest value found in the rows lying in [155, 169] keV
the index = 1.88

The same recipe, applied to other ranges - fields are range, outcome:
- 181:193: 1.87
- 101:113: 1.53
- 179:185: 1.92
